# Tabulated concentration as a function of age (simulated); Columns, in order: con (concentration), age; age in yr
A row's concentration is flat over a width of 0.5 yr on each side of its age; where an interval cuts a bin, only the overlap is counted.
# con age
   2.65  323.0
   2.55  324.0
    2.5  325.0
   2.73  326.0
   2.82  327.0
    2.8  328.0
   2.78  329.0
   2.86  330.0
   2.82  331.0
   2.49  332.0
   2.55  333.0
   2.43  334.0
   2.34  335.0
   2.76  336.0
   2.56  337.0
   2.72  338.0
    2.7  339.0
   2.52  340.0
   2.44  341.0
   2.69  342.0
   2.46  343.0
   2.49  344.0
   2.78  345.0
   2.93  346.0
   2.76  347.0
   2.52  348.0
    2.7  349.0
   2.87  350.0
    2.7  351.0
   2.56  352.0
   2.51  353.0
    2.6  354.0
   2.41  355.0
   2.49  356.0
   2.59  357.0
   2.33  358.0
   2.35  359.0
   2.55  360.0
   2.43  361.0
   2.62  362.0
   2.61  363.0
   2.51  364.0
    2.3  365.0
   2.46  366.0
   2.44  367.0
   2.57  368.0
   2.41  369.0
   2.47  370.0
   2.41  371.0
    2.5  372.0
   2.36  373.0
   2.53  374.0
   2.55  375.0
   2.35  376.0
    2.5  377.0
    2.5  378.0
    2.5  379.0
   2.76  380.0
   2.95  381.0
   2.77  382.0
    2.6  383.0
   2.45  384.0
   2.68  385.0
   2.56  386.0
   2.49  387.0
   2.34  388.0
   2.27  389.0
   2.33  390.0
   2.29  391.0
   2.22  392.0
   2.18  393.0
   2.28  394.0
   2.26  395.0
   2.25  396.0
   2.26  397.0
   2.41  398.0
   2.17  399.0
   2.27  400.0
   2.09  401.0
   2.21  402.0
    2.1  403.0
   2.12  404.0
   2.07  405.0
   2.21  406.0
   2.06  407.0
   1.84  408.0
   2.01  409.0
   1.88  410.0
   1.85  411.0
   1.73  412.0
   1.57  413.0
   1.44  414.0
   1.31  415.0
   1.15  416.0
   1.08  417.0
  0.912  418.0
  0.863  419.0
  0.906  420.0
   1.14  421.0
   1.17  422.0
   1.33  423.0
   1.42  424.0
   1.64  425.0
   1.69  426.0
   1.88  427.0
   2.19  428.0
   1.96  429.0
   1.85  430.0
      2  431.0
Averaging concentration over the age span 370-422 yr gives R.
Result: 2.1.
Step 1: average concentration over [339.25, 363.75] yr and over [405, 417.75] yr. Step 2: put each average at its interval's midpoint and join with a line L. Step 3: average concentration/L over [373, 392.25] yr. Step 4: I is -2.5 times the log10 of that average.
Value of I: -0.19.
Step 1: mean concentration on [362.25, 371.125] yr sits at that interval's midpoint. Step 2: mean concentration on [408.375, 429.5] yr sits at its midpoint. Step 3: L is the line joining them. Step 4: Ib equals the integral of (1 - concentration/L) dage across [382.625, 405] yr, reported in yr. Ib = -3.95 yr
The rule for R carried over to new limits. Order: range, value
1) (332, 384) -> 2.56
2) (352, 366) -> 2.49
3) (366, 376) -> 2.46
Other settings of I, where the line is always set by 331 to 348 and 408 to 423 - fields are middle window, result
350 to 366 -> -0.09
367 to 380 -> -0.21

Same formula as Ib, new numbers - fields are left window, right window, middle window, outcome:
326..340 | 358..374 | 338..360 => -0.2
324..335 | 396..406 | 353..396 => -1.9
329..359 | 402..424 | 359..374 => -1.4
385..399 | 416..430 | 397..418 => 0.2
